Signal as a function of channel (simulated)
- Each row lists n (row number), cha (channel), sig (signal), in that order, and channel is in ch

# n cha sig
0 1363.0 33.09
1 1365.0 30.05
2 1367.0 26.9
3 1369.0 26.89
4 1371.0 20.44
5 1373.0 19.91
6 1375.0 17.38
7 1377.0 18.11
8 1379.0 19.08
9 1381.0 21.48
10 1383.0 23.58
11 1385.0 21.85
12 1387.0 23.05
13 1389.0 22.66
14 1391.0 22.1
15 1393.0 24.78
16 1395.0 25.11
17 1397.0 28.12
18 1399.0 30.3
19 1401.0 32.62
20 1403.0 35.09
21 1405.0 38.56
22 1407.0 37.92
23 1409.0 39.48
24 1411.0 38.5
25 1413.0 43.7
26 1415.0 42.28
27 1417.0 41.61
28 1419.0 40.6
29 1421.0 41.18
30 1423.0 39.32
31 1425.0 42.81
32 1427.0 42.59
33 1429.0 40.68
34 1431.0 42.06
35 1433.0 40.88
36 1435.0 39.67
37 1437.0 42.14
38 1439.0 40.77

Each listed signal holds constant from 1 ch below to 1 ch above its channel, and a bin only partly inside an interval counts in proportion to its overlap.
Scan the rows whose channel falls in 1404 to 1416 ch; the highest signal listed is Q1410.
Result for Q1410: 43.7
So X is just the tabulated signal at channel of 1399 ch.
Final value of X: 30.3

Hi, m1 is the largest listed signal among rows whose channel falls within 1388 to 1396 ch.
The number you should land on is 25.11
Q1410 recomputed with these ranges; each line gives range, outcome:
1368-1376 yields 26.89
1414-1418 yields 42.28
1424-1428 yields 42.81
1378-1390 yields 23.58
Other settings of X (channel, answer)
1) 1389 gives 22.66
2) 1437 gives 42.14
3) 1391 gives 22.1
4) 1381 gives 21.48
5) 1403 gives 35.09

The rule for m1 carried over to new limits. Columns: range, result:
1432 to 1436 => 40.88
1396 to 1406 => 38.56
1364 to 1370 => 30.05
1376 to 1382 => 21.48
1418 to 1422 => 41.18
